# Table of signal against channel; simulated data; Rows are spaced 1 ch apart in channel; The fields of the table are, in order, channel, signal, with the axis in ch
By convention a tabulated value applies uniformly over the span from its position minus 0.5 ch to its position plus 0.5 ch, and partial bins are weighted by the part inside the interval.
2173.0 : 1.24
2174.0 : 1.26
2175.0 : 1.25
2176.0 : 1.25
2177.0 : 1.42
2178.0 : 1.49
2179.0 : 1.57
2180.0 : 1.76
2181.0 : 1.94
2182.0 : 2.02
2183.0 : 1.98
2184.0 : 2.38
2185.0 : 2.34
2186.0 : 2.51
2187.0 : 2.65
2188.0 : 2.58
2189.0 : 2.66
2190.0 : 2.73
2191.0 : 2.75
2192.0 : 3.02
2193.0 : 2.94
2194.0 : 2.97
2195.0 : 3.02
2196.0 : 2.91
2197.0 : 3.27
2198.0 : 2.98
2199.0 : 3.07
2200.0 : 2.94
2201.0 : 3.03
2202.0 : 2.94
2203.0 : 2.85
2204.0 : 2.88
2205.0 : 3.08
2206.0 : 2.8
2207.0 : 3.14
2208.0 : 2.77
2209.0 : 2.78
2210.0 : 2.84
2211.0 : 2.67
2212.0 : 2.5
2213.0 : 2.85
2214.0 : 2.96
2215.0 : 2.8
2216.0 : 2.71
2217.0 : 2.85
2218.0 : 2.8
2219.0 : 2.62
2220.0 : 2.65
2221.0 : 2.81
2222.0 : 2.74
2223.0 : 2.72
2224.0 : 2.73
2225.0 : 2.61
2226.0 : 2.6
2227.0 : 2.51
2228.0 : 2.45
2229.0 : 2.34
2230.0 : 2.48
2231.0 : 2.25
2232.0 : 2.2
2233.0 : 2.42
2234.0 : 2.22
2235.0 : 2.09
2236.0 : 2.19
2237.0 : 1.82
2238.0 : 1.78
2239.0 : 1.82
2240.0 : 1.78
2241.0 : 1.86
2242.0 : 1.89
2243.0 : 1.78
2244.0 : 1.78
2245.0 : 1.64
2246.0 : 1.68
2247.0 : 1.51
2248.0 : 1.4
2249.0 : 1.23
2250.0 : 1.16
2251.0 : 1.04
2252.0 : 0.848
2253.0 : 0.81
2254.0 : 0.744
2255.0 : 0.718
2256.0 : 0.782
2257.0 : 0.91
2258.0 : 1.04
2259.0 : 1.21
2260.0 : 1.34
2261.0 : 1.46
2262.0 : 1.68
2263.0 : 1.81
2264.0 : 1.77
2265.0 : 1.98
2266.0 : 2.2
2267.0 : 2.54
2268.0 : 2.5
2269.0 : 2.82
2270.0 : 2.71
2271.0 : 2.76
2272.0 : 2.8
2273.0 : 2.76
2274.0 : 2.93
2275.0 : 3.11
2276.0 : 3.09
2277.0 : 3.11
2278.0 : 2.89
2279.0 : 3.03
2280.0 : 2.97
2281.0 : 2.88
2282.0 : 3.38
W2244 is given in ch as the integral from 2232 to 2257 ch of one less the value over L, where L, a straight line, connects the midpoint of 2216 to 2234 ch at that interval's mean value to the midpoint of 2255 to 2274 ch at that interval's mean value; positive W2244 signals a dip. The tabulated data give 8.17 ch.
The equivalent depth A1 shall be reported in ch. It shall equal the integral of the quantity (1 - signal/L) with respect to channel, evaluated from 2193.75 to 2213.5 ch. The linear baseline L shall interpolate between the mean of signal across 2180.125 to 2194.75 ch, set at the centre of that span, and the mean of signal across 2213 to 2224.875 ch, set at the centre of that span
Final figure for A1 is -2.0 ch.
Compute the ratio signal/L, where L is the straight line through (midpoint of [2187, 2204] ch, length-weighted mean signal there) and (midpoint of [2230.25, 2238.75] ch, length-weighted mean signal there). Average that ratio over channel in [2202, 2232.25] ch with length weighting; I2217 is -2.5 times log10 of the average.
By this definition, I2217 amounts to -0.10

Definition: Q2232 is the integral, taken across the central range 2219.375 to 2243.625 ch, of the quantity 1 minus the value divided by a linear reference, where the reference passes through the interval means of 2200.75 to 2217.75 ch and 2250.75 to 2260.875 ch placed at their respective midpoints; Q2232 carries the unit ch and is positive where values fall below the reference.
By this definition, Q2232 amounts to -4.2 ch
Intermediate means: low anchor 2.85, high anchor 0.961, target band 2.28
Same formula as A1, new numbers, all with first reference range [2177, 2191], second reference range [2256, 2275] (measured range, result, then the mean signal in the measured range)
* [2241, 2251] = 2.59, 1.55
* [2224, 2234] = -1.48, 2.43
